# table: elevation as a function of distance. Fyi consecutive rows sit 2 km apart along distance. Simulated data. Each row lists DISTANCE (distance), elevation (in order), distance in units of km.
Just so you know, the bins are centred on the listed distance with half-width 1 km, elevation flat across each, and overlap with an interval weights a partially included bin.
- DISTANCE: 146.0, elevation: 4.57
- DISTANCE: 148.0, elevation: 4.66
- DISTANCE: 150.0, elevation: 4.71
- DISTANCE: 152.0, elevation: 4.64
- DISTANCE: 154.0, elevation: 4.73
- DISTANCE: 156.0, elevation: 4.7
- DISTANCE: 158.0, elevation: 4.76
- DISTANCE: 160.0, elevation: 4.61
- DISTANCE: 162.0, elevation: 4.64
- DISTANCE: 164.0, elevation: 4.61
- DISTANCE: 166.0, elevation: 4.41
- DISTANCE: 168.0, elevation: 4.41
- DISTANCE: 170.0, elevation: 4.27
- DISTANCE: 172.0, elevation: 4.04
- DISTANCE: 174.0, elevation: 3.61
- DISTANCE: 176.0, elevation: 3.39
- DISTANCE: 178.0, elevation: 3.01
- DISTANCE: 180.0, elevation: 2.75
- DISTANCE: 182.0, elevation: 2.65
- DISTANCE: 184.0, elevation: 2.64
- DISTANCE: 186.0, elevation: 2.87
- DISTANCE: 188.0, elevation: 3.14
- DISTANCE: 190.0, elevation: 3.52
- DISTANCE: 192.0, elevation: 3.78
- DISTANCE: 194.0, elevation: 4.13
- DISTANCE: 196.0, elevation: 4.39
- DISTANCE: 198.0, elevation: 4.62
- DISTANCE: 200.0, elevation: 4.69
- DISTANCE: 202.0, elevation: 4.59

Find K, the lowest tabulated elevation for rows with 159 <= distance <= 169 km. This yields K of 4.41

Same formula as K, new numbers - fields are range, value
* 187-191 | 3.14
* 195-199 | 4.39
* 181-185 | 2.64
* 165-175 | 3.61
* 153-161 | 4.61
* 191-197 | 3.78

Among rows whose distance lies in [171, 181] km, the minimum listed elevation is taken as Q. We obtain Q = 2.75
